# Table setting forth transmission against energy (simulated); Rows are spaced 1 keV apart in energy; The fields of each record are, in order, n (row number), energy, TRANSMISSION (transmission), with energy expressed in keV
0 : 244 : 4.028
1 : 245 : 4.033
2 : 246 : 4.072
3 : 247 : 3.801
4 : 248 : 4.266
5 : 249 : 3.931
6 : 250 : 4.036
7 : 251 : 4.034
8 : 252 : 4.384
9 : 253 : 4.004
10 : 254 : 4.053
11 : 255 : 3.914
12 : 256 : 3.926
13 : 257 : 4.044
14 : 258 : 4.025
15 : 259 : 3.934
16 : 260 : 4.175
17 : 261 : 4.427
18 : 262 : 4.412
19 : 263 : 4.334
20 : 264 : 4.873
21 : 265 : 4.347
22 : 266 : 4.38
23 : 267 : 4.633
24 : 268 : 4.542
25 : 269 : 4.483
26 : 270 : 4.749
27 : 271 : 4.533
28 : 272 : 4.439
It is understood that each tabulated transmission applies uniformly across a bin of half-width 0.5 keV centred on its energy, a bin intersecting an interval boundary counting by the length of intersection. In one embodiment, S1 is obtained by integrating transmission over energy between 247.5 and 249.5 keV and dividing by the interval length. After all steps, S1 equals 4.1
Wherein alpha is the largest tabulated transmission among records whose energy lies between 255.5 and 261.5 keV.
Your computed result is 4.427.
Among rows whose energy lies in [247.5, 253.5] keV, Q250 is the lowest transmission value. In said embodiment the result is 3.931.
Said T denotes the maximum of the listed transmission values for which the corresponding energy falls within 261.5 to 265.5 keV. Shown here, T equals 4.873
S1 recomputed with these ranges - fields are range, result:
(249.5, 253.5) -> 4.11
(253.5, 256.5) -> 3.96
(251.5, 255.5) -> 4.09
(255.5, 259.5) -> 3.98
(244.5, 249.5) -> 4.02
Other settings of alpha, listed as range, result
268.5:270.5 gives 4.749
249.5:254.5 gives 4.384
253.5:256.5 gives 4.053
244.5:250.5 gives 4.266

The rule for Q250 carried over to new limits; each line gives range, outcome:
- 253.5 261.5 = 3.914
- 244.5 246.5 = 4.033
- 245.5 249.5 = 3.801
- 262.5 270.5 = 4.334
